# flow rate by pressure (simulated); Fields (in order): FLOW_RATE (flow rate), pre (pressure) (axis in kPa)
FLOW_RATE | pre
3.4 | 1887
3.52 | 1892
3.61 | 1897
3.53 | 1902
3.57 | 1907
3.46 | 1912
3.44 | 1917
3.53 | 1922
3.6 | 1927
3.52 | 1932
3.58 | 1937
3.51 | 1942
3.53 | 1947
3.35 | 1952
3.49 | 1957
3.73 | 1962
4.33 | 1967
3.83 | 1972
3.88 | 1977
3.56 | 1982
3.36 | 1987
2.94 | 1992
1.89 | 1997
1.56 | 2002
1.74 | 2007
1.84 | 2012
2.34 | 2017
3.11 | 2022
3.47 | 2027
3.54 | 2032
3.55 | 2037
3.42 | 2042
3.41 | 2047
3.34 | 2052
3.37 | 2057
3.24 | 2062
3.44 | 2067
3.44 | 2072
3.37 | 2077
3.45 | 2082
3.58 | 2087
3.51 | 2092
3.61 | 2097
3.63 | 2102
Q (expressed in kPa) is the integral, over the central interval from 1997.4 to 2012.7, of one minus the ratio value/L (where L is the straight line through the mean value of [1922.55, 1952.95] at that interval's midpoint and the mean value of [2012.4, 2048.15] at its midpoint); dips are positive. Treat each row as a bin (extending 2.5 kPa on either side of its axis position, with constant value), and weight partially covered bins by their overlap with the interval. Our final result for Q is 7.2 kPa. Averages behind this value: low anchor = 3.52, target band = 1.72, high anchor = 3.17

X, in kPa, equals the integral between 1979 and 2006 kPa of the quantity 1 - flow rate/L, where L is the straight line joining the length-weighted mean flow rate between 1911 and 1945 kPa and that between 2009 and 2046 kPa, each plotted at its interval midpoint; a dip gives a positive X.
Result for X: 4.9 kPa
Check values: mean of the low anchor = 3.52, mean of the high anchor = 3.04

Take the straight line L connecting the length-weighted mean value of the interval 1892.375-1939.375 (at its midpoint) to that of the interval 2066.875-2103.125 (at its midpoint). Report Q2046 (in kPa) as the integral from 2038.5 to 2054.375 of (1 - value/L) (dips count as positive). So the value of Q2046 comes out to 0.50 kPa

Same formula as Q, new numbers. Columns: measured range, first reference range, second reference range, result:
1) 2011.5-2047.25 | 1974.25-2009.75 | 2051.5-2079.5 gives -0.9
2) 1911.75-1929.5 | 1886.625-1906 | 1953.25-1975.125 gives 0.6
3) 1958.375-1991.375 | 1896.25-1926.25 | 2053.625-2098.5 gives -2.2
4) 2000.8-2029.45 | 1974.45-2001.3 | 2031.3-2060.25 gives 7.6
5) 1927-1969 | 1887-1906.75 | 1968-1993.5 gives -0.6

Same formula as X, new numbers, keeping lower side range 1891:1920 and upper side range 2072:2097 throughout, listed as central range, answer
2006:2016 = 4.6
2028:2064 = 0.8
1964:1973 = -1.5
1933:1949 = -0.1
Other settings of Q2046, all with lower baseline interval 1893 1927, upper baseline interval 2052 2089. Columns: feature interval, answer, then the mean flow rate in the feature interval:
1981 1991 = 0.3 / 3.37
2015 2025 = 1.9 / 2.78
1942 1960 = 0.1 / 3.47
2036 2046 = -0.1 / 3.46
